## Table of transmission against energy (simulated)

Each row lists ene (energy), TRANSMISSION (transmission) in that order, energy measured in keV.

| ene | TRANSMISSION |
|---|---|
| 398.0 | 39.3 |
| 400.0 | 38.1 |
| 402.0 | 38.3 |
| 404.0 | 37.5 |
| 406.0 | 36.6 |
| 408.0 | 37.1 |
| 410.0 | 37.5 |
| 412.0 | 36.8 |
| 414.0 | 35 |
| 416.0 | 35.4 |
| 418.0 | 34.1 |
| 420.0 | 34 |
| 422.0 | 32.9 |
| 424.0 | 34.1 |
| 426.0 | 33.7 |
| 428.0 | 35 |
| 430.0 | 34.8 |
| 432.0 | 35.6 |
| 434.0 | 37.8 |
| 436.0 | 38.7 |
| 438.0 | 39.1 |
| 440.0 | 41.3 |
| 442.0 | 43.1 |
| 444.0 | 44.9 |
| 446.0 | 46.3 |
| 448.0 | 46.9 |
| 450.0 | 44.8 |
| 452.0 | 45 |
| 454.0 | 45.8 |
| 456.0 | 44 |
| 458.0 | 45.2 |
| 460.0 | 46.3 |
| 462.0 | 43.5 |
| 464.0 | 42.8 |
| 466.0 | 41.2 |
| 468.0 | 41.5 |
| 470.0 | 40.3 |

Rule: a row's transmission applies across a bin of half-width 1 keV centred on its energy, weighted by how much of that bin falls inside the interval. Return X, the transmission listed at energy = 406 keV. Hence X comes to 36.6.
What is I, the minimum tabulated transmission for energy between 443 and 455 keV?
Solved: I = 44.8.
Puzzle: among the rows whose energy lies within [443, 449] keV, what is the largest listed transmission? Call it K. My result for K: 46.9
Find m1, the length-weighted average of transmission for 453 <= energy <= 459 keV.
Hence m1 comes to 45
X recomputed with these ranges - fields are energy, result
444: 44.9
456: 44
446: 46.3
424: 34.1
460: 46.3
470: 40.3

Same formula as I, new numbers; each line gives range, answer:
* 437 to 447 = 39.1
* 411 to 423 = 32.9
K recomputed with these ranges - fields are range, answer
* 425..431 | 35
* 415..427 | 35.4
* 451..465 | 46.3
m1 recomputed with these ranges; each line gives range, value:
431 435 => 36.7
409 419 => 35.8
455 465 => 44.4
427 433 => 35.1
